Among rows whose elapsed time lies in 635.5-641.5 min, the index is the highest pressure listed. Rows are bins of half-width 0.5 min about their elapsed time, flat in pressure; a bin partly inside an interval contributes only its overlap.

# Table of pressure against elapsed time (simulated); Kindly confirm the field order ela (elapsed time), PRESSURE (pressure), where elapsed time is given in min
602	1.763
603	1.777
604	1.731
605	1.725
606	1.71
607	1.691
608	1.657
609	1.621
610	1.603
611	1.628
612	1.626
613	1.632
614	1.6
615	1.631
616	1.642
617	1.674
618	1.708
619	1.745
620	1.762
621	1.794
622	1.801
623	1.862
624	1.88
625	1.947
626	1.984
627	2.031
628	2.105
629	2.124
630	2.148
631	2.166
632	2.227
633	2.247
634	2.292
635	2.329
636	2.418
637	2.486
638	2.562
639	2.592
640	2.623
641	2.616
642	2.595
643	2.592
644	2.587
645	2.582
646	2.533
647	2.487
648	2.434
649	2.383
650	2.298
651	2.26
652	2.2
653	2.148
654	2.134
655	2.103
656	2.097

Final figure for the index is 2.623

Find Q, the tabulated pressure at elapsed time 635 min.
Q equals 2.329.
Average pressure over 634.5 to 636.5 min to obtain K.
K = 2.37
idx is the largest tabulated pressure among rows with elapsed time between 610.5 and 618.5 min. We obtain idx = 1.708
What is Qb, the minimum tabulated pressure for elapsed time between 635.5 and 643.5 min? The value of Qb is 2.418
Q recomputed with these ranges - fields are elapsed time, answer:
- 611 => 1.628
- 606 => 1.71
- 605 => 1.725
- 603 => 1.777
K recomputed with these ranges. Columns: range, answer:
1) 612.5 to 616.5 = 1.63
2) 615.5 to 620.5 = 1.71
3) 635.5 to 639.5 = 2.51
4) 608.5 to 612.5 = 1.62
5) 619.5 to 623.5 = 1.8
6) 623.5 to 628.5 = 1.99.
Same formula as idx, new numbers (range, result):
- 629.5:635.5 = 2.329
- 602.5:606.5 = 1.777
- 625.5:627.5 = 2.031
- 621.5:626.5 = 1.984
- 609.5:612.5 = 1.628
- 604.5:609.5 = 1.725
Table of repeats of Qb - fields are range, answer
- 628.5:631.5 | 2.124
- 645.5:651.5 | 2.26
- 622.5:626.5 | 1.862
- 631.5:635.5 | 2.227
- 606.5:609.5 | 1.621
